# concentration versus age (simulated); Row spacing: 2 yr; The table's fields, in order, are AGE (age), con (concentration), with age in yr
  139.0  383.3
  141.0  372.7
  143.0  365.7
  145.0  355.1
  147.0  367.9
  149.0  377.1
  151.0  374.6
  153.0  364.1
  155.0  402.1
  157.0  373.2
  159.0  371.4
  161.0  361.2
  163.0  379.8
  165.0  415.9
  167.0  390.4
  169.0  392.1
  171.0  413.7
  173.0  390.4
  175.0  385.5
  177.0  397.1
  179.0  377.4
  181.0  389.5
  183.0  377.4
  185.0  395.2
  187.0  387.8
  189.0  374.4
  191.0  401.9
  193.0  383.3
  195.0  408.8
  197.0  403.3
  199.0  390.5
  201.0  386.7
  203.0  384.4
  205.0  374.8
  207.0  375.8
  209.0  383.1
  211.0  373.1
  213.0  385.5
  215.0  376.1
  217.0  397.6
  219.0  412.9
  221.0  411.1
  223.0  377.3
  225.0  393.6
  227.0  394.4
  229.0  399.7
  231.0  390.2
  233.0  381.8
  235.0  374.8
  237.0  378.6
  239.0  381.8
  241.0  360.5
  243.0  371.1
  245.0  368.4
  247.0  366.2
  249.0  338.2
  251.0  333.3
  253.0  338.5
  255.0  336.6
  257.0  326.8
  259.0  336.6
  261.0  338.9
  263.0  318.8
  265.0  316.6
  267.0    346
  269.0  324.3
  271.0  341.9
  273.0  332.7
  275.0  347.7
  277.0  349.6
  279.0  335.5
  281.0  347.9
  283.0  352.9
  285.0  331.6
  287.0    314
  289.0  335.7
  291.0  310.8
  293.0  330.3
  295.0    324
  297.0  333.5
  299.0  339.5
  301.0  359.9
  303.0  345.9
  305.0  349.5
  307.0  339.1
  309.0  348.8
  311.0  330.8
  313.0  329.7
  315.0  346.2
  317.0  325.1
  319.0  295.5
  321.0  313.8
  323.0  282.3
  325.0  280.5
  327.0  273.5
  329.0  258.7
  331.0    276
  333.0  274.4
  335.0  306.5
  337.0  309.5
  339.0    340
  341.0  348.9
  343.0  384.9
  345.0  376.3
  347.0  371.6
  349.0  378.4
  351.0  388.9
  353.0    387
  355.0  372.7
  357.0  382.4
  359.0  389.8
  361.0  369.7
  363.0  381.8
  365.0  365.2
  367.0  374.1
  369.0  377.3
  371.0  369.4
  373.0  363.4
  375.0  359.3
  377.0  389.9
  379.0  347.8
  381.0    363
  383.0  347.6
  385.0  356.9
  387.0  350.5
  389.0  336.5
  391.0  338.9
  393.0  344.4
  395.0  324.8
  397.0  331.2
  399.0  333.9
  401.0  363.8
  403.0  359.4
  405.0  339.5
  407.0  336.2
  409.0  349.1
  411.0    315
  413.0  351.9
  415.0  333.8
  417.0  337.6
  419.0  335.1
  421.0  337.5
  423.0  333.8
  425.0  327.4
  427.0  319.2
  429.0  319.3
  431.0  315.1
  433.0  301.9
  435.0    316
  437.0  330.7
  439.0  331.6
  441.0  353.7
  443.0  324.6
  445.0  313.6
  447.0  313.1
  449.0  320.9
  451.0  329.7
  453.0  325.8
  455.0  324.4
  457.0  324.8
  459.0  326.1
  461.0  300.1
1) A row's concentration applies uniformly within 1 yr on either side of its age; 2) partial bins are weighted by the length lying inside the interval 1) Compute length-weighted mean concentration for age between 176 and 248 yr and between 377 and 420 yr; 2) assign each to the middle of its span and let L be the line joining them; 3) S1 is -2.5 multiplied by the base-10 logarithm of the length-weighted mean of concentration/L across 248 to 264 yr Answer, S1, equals 0.13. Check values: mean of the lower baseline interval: 386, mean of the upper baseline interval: 344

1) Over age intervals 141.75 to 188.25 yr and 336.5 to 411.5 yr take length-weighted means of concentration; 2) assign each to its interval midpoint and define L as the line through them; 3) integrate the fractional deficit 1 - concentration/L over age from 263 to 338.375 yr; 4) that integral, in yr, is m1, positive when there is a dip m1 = 9.1 yr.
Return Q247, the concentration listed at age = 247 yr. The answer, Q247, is 366.2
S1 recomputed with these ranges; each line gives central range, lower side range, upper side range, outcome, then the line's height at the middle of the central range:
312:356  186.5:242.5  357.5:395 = 0.12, 368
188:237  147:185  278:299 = -0.07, 365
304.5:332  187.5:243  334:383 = 0.20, 372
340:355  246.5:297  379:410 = -0.11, 341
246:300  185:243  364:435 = 0.12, 373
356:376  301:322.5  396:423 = -0.11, 337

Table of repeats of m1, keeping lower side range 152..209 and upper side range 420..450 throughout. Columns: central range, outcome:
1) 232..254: 0.5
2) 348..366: -1.9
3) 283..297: 1.3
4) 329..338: 1.6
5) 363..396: -1.9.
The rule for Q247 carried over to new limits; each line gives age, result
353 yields 387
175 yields 385.5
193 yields 383.3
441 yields 353.7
